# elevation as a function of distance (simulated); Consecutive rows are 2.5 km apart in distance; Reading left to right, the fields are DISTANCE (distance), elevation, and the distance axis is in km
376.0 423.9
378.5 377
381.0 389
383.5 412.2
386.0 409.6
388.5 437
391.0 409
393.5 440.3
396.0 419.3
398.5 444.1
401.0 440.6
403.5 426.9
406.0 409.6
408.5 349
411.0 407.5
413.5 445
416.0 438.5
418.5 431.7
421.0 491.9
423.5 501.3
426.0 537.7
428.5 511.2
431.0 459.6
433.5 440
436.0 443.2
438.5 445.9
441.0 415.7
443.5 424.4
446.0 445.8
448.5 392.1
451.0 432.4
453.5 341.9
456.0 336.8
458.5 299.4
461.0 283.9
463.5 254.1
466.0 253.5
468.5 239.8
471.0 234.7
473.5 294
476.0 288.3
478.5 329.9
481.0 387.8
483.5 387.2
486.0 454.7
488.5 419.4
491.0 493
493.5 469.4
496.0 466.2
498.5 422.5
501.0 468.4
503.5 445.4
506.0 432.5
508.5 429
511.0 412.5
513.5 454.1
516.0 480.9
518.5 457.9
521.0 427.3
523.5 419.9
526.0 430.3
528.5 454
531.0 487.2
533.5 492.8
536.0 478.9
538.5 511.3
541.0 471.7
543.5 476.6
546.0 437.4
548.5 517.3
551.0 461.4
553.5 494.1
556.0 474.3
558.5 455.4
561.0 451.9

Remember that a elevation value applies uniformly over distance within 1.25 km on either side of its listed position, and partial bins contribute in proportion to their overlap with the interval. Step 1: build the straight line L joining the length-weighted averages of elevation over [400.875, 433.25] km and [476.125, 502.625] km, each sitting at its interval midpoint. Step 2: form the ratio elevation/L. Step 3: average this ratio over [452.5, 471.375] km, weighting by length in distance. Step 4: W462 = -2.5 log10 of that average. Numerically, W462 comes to 0.469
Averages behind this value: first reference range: 450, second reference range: 424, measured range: 282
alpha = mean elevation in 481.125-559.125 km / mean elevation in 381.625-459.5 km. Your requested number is 1.1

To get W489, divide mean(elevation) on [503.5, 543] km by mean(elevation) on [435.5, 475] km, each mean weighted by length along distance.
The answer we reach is 1.3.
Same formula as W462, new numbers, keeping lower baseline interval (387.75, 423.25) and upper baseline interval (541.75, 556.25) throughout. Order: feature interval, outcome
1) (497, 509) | 0.05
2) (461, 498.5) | 0.27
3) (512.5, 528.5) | 0.05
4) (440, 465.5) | 0.23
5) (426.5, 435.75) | -0.08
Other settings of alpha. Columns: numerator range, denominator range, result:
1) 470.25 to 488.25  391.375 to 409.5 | 0.83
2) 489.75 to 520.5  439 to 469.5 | 1.30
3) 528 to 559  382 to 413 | 1.15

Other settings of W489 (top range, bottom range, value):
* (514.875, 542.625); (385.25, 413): 1.11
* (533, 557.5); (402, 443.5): 1.08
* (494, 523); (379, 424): 1.05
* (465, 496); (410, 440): 0.78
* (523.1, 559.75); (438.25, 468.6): 1.34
